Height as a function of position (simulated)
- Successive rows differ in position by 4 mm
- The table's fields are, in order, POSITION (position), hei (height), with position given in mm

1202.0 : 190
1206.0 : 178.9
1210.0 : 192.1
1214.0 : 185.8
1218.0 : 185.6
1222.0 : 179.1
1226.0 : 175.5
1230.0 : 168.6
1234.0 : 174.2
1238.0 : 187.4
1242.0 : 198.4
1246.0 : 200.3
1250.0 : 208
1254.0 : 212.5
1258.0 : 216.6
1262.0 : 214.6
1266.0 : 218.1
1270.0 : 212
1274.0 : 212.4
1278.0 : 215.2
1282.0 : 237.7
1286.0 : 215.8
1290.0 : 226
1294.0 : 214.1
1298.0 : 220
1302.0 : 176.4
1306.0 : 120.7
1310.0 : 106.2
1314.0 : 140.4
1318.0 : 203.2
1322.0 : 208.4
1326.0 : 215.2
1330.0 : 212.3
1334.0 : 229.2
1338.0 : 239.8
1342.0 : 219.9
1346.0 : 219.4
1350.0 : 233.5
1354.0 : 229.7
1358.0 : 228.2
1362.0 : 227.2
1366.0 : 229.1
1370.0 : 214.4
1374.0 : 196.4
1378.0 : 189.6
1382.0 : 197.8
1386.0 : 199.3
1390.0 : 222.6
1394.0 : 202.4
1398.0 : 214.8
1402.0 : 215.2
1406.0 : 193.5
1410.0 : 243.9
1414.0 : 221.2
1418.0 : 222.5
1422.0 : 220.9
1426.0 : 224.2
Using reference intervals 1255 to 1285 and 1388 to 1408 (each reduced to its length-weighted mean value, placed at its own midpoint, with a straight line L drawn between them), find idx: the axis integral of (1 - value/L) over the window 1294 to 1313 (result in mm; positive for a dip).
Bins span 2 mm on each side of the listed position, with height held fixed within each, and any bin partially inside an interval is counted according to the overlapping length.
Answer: 4.8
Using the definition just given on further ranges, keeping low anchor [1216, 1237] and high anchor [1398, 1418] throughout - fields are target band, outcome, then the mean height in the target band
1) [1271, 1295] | -3.80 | 220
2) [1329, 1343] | -1.70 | 227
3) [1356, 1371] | -1.23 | 225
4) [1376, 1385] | 0.76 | 194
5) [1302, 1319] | 4.62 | 143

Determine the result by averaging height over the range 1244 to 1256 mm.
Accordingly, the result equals 207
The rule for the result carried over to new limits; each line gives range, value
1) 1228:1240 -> 177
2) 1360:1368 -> 228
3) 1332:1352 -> 228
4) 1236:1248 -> 195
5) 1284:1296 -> 219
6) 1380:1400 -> 207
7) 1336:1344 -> 230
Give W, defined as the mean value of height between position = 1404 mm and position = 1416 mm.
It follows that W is 220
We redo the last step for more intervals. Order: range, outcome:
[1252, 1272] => 215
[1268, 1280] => 213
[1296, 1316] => 153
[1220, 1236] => 174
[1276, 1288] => 223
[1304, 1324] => 156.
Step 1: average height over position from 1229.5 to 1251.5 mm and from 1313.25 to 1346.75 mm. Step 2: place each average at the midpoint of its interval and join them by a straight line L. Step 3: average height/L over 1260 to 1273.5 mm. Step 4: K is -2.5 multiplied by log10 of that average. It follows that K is -0.094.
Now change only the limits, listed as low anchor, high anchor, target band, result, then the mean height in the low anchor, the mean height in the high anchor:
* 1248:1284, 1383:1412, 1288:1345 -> 0.102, 216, 213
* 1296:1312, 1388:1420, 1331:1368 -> -0.236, 156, 217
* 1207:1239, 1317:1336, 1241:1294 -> -0.104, 181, 214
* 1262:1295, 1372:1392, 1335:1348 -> -0.092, 219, 201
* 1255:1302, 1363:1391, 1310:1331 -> 0.141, 216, 207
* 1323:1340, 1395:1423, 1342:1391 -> 0.027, 223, 218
